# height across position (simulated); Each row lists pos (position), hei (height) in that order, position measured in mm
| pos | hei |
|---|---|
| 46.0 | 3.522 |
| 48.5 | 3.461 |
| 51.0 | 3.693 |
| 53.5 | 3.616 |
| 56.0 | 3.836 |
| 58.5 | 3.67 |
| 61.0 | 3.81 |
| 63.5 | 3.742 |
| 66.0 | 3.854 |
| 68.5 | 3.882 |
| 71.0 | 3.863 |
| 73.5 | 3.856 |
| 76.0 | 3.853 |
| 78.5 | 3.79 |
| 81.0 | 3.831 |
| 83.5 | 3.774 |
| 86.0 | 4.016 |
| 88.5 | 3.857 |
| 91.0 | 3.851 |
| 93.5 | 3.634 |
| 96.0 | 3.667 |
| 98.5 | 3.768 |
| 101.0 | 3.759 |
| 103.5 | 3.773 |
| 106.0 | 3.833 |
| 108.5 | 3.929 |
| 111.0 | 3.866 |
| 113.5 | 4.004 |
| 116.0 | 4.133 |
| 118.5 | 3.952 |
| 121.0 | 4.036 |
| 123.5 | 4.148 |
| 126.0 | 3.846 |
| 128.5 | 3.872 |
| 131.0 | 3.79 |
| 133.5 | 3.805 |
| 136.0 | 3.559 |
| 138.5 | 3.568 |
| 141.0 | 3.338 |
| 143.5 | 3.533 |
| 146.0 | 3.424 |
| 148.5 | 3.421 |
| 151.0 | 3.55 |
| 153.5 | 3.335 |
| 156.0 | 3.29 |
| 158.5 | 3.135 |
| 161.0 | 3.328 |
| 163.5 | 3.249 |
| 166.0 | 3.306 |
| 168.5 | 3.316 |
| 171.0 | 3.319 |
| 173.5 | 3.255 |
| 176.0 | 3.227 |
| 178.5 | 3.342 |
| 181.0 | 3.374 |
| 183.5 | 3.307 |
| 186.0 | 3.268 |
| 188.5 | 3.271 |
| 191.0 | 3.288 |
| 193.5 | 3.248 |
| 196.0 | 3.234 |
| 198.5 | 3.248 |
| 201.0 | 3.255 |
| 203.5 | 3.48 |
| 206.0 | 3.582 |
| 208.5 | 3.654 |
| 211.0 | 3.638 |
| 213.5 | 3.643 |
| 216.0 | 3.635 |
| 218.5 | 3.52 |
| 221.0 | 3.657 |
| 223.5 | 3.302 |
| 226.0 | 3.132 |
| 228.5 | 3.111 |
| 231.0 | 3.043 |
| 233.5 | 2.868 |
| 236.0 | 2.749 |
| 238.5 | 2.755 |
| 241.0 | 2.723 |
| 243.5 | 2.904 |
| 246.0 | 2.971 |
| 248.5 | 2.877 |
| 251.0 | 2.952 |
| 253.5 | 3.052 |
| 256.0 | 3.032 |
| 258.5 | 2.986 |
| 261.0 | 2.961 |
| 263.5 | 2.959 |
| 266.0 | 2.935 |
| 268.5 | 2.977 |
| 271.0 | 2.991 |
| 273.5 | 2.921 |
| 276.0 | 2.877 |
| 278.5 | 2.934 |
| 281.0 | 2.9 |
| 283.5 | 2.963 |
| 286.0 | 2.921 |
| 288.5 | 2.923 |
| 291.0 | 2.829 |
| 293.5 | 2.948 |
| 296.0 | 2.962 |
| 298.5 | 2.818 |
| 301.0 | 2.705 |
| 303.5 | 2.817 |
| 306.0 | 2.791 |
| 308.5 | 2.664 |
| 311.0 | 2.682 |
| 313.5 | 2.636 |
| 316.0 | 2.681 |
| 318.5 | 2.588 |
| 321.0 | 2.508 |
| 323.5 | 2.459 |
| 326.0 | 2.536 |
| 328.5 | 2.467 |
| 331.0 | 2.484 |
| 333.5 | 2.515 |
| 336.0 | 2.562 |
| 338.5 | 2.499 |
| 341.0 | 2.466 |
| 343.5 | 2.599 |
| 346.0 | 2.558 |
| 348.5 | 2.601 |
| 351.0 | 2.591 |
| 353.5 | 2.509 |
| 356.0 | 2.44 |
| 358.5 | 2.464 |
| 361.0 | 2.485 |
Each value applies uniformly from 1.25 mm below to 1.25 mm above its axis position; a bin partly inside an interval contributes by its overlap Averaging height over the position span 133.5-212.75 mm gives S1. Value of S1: 3.37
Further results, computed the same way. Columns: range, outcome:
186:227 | 3.42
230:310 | 2.9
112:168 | 3.62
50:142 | 3.81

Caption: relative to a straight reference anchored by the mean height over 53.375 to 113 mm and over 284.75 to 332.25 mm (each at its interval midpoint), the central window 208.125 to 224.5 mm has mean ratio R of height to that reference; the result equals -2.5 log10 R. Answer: -0.14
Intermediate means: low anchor 3.81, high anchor 2.71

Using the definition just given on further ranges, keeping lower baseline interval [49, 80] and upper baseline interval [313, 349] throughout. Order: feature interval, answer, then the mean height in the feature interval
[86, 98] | -0.04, 3.78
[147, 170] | 0.01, 3.33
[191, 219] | -0.11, 3.46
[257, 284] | -0.05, 2.95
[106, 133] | -0.12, 3.95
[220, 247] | -0.01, 3.01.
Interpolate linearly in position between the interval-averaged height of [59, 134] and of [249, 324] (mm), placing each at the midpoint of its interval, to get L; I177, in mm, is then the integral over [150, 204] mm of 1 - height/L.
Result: 2.1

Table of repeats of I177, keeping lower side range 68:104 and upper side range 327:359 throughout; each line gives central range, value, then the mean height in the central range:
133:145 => 0.0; 3.54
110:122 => -1.1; 4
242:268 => 0.0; 2.96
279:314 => -1.0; 2.83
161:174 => 0.4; 3.29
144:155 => 0.2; 3.44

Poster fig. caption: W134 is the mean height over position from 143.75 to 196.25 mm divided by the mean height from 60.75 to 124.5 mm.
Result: 0.86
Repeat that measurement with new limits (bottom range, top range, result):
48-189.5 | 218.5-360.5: 0.77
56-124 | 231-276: 0.76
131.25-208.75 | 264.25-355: 0.81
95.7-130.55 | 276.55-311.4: 0.73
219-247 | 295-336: 0.87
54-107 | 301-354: 0.68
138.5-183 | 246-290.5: 0.88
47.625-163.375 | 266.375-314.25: 0.77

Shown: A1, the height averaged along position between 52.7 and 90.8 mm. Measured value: 3.82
